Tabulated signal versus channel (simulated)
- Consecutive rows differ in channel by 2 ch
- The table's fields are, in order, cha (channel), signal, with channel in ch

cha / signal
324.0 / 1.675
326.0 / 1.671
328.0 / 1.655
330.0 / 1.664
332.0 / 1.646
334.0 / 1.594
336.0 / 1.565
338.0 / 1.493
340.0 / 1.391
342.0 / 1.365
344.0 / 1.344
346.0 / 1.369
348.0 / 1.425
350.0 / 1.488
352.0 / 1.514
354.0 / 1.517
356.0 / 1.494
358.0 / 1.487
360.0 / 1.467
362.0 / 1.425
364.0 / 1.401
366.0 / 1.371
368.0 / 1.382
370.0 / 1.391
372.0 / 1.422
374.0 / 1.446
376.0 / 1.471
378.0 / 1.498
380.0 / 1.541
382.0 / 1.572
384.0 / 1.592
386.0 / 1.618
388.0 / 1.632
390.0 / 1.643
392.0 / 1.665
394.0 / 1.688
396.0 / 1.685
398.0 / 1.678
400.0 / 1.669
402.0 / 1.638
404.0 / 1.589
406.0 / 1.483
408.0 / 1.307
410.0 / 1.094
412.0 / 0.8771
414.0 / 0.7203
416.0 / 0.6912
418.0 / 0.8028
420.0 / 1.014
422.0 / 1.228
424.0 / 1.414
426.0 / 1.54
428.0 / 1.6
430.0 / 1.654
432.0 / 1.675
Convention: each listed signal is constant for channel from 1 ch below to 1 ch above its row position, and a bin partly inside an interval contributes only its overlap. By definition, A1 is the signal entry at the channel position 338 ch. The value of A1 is 1.493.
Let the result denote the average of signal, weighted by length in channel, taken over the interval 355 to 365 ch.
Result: 1.45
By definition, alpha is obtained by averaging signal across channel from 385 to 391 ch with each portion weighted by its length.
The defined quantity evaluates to 1.63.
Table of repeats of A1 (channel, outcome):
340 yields 1.391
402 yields 1.638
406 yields 1.483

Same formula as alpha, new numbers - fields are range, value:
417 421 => 0.908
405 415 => 1.1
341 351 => 1.4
